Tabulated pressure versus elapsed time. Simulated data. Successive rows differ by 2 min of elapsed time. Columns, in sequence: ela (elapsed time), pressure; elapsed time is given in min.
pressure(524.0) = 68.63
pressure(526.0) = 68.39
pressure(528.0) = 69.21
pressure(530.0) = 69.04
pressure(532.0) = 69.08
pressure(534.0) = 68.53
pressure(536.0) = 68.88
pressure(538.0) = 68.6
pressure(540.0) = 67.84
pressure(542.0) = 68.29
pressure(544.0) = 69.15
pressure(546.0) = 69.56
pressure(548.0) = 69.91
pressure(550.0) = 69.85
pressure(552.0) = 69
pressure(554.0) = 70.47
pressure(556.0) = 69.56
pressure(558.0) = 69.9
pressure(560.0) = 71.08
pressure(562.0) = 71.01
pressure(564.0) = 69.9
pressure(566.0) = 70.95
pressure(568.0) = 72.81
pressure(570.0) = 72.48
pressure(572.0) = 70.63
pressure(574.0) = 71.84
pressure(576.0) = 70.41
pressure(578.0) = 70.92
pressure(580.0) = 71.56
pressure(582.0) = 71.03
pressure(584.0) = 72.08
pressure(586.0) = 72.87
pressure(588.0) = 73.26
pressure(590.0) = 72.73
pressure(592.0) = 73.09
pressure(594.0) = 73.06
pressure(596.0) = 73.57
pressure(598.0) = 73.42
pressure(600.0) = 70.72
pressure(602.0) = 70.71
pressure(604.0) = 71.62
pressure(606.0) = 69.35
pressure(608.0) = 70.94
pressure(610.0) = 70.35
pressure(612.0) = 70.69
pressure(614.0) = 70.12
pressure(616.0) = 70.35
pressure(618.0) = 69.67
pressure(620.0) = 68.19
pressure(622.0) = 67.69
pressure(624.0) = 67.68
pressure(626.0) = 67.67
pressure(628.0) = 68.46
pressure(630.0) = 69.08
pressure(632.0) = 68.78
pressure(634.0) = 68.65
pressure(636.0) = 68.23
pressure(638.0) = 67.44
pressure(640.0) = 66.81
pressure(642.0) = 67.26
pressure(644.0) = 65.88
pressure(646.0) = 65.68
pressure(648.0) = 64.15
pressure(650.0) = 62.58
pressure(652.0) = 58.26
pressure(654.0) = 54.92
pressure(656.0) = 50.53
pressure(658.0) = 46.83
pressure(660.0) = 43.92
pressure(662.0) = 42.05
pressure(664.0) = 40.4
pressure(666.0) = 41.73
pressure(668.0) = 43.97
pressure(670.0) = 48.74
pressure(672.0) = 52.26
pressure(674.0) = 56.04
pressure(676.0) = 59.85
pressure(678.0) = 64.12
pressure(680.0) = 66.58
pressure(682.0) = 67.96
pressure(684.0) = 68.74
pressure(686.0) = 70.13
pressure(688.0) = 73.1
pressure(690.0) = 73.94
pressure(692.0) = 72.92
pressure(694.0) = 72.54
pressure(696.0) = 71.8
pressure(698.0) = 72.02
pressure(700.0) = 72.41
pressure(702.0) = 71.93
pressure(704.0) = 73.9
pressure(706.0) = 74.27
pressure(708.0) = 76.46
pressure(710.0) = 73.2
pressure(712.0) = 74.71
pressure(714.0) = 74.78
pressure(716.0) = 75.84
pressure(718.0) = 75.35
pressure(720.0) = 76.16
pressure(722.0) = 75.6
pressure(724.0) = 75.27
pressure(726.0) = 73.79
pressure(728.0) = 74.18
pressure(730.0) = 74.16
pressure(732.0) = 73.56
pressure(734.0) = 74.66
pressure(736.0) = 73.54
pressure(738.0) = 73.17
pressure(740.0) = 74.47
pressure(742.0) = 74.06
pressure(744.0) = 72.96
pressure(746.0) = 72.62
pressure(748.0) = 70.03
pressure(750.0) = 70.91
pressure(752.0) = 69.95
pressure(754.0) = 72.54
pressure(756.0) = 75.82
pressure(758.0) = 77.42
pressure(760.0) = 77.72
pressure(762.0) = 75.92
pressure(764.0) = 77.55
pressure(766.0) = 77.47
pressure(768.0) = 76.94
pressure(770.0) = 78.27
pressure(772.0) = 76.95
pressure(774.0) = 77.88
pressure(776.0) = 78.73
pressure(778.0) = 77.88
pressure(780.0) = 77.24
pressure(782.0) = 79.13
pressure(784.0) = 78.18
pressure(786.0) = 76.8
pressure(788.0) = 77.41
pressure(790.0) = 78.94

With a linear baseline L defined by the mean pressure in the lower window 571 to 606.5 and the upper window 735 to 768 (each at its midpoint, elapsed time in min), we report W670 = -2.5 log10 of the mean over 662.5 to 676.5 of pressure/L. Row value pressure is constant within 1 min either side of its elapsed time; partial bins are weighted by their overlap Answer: 0.45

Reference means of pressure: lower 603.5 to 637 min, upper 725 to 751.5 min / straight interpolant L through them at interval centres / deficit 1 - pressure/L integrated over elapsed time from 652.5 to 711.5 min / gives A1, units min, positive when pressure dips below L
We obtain 7.7 min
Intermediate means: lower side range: 69.2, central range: 62.1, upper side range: 73.2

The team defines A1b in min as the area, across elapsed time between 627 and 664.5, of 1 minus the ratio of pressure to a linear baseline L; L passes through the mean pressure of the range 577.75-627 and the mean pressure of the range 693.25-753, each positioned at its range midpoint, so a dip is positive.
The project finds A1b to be 6.1 min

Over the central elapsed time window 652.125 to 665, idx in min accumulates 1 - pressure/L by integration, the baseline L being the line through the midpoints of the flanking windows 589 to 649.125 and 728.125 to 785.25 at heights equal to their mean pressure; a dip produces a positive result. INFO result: 4.3 min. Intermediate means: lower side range 69.4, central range 47.2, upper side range 75.3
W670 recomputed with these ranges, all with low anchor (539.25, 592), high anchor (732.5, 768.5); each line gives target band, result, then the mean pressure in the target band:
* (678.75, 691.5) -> 0.05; 70.1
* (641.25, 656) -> 0.17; 61.8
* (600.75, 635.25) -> 0.04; 69.4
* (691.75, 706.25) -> 0.01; 72.6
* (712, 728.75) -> -0.02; 75.1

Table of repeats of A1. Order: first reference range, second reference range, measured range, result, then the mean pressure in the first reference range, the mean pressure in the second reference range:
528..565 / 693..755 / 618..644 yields 1.2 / 69.4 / 73.6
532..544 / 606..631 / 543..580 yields -1.0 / 68.5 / 69.2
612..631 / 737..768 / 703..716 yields -0.4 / 68.9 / 74.3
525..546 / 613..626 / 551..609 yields -2.2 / 68.7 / 68.9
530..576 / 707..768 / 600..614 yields 0.1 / 70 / 74.5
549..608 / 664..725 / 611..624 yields 0.2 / 71.4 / 67.8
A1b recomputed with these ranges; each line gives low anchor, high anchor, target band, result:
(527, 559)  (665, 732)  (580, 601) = -1.1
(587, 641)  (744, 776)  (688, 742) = -0.3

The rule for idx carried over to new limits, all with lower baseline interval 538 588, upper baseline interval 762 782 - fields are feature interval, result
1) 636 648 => 1.10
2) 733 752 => 0.96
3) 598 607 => 0.12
